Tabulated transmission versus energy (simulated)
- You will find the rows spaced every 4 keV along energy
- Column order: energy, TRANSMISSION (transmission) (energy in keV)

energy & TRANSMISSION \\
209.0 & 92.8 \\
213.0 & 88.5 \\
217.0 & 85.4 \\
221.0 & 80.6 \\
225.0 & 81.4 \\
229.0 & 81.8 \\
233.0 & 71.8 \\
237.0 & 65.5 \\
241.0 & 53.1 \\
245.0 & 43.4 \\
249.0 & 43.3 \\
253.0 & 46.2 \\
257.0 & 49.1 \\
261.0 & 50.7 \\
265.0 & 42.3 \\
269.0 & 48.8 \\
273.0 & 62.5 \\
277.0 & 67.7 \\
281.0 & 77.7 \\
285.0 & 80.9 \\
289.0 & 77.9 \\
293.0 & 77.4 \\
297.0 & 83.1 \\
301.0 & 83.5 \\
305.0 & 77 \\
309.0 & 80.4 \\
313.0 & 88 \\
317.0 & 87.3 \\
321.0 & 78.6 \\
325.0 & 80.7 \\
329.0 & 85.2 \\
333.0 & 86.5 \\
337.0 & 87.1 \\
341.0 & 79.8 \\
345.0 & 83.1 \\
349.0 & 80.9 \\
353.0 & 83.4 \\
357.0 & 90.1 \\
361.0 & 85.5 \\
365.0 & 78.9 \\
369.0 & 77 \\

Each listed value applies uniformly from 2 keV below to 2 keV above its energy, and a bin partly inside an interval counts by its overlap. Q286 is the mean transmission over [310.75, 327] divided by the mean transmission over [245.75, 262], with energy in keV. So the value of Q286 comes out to 1.8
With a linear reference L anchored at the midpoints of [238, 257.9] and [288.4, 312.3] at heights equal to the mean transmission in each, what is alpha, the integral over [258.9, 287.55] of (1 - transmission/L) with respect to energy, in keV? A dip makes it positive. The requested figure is 1.1 keV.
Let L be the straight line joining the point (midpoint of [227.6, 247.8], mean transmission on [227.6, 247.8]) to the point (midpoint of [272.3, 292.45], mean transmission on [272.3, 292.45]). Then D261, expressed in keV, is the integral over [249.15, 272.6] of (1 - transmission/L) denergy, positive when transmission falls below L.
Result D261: 6.9 keV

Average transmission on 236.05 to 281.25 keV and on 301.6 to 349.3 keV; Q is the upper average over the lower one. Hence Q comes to 1.6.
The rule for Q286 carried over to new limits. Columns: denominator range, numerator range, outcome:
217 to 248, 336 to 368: 1.22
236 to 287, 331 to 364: 1.51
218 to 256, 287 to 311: 1.26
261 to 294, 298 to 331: 1.26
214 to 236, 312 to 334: 1.05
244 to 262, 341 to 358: 1.80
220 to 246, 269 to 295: 1.05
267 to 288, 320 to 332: 1.21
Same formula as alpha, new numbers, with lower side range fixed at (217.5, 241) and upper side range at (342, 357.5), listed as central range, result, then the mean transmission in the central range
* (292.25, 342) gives -1.03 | 82.9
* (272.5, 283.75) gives 1.06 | 71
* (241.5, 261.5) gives 7.78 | 46.7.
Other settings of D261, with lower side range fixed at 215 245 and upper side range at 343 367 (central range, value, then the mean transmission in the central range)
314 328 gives -0.4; 82.8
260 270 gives 3.8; 46.8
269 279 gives 1.9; 61.8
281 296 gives -0.3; 78.9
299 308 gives -0.2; 80.3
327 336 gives -0.5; 86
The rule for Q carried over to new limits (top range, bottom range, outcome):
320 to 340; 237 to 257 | 1.72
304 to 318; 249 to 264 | 1.75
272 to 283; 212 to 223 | 0.83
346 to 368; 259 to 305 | 1.21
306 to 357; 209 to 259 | 1.25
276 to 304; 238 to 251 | 1.64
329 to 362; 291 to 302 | 1.04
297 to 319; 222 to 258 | 1.38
